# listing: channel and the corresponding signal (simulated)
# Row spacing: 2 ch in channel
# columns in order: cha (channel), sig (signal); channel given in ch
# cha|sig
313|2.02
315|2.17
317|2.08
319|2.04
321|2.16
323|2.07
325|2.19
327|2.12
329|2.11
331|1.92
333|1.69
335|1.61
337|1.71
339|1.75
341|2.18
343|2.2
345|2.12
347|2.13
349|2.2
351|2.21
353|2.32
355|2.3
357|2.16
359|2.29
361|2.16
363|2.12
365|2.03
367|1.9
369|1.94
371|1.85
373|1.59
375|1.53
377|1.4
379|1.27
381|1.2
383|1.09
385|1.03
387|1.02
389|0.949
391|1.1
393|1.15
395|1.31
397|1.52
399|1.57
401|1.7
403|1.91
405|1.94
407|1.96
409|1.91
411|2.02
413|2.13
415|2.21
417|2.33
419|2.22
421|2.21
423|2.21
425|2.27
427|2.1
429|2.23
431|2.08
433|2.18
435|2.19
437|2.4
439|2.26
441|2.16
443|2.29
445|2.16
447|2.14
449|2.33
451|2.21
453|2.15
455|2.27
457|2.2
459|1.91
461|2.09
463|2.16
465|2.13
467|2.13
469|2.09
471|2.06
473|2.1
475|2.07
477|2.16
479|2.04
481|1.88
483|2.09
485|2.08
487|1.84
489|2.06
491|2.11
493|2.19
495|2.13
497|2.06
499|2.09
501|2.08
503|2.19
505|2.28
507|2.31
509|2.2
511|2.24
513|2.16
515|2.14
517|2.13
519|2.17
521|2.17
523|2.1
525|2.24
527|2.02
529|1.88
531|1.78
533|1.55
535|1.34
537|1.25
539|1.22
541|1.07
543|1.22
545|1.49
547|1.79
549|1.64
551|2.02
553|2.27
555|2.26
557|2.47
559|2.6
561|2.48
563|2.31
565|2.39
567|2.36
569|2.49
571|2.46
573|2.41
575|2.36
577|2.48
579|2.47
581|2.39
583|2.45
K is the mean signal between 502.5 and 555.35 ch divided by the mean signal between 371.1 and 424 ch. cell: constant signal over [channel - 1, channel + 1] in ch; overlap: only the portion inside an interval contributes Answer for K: 1.15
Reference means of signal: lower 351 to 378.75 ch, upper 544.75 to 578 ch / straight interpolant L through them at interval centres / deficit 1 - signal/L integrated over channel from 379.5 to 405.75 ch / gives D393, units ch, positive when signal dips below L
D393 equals 8.7 ch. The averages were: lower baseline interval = 1.96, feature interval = 1.34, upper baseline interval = 2.27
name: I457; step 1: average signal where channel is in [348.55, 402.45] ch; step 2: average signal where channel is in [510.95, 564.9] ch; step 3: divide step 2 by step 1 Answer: 1.2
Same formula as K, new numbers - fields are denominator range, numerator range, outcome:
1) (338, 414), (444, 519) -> 1.20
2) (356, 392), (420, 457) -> 1.39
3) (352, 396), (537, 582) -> 1.29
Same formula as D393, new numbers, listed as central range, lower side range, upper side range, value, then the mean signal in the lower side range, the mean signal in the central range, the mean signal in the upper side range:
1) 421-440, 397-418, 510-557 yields -2.8 ch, 1.95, 2.21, 1.85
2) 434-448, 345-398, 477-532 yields -2.4 ch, 1.69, 2.23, 2.1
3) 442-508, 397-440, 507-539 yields -3.8 ch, 2.08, 2.12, 1.95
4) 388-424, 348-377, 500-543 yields 3.5 ch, 2.02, 1.8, 1.91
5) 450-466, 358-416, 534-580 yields -2.9 ch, 1.65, 2.14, 2.04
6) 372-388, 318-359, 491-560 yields 6.1 ch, 2.07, 1.27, 1.97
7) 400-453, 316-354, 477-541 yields -3.4 ch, 2.04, 2.14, 1.99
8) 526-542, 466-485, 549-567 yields 5.2 ch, 2.07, 1.51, 2.31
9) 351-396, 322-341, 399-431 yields 8.0 ch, 1.92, 1.64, 2.07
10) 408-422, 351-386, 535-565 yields -2.6 ch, 1.79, 2.15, 1.86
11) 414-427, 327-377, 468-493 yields -1.3 ch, 1.99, 2.23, 2.05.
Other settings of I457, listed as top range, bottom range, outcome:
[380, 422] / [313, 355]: 0.80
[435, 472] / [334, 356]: 1.05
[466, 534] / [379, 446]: 1.13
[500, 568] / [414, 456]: 0.90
